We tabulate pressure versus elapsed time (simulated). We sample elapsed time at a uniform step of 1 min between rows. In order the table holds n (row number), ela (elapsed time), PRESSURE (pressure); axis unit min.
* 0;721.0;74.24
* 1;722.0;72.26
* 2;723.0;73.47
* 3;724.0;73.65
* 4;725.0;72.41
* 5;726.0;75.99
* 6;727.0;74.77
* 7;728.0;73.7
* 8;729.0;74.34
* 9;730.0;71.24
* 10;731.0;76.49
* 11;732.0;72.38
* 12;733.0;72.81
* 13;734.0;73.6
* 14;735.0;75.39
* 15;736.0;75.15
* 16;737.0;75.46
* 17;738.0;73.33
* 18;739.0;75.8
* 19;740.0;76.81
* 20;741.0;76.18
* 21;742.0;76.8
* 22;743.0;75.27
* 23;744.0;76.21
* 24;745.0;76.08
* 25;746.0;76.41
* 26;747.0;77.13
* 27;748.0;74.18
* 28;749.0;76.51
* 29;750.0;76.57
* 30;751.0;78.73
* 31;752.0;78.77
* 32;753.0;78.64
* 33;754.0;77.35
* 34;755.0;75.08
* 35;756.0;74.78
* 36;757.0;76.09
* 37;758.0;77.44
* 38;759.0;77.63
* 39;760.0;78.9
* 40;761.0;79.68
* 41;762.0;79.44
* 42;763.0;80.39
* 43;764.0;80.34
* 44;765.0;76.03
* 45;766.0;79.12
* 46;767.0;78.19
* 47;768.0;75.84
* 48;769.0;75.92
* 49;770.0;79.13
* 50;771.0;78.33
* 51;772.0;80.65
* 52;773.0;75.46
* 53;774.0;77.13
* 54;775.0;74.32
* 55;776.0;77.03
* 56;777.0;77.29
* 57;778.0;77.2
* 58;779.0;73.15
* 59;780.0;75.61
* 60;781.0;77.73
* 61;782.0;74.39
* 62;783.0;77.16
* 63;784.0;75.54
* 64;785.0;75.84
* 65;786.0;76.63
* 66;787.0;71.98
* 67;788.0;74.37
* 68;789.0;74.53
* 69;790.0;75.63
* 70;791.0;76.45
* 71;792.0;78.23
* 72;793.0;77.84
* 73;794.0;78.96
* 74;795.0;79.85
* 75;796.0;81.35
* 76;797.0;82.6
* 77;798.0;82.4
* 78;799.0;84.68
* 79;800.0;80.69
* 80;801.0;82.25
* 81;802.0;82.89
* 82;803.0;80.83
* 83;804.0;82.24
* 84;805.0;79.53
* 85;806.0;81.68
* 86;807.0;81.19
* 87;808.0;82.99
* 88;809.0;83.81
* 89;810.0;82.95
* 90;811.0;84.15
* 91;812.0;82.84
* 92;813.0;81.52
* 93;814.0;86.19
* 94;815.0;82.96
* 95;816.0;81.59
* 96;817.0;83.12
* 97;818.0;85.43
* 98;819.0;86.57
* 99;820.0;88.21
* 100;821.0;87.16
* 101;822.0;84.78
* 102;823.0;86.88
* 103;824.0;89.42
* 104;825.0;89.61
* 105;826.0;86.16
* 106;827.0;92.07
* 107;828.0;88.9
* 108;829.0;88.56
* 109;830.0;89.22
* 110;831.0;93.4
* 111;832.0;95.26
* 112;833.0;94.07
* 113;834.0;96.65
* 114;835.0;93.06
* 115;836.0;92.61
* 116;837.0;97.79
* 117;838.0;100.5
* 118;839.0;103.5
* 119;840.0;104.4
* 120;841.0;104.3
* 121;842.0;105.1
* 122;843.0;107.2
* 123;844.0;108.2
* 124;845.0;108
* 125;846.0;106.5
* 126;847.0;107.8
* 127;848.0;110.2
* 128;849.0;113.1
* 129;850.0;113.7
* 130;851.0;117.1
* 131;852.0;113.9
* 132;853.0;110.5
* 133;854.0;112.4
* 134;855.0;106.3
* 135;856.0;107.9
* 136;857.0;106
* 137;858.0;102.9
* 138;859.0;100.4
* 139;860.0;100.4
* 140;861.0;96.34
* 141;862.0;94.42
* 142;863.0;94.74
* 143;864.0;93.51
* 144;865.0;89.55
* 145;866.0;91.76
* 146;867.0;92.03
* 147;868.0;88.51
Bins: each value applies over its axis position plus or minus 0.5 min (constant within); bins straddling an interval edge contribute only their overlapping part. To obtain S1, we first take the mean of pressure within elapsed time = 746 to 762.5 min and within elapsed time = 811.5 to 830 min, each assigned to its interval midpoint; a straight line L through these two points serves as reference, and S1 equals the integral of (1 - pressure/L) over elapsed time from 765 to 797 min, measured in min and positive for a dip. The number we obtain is 1.6 min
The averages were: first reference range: 77.3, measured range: 76.9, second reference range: 86.3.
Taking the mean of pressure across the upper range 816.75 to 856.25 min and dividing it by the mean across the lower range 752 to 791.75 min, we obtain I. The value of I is 1.3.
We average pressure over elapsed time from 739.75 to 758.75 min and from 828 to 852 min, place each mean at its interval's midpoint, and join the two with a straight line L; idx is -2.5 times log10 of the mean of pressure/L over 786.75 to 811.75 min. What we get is 0.133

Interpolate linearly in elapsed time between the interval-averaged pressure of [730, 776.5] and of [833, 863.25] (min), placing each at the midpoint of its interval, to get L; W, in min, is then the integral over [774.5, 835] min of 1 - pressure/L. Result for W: 6.21 min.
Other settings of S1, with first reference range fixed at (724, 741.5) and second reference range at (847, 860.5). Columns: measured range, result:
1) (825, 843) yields 1.30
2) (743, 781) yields 2.50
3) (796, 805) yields 1.11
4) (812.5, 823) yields 1.46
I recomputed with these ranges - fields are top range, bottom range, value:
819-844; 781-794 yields 1.24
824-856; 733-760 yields 1.33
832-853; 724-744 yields 1.40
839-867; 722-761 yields 1.38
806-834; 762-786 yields 1.13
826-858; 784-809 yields 1.29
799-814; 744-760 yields 1.07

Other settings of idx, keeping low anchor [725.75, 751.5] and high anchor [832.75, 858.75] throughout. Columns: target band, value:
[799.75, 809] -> 0.150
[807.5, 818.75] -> 0.156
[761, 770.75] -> 0.062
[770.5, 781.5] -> 0.122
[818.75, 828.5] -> 0.131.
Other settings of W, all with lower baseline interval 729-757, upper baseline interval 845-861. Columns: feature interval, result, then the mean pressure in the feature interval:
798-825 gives 3.4 min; 83.8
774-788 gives 1.8 min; 75.7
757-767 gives 0.3 min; 78.6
